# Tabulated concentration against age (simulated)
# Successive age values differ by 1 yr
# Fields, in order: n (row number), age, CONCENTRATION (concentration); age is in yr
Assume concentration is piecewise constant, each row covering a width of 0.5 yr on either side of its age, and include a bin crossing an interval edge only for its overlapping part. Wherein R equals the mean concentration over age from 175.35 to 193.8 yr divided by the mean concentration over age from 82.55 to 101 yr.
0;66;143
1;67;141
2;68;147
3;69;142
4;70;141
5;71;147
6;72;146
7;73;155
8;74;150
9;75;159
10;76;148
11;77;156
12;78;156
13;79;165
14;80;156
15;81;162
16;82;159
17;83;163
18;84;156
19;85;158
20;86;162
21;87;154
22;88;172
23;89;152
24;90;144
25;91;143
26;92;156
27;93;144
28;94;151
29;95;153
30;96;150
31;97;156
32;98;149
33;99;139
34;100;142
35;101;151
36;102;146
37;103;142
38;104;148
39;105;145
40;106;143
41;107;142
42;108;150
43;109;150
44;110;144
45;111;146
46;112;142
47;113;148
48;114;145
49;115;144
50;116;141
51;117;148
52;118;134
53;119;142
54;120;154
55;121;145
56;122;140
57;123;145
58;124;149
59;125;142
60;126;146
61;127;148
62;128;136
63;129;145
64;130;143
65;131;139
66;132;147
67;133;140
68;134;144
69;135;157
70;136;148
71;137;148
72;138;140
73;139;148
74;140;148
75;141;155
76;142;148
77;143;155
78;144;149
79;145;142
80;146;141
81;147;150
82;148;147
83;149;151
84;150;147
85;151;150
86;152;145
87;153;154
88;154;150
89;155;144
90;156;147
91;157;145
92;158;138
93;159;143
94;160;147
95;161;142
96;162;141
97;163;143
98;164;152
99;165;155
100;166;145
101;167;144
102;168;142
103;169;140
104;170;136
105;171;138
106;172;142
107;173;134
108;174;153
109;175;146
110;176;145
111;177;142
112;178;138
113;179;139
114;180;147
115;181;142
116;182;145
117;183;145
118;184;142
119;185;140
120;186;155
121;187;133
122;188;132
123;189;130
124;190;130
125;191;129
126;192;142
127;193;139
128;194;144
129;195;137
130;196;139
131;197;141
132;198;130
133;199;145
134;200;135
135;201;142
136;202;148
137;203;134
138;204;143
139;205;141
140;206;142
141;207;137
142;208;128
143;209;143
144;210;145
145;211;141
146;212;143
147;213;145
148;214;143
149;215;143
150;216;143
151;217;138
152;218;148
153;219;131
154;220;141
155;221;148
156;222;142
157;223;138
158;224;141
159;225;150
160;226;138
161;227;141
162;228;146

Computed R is 0.92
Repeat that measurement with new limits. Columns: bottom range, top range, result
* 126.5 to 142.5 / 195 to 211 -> 0.96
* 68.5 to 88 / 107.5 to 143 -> 0.94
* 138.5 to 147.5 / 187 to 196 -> 0.91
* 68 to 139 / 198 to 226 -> 0.95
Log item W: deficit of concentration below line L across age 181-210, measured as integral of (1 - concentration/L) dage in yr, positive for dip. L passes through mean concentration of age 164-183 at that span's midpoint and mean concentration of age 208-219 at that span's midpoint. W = 0.7 yr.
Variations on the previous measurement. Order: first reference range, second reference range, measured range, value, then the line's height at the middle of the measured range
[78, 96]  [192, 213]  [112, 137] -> 1.0 yr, 151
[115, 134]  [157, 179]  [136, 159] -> -0.6 yr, 143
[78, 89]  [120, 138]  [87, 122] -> 1.4 yr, 153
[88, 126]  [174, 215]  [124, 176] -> -0.8 yr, 143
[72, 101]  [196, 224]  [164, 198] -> 0.7 yr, 144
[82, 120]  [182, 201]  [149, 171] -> -0.5 yr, 142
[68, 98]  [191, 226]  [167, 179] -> 0.2 yr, 144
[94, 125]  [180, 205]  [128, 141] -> -0.2 yr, 144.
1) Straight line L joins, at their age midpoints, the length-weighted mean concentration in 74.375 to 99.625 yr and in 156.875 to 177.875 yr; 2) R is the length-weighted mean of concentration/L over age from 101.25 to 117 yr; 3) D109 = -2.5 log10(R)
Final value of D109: 0.045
